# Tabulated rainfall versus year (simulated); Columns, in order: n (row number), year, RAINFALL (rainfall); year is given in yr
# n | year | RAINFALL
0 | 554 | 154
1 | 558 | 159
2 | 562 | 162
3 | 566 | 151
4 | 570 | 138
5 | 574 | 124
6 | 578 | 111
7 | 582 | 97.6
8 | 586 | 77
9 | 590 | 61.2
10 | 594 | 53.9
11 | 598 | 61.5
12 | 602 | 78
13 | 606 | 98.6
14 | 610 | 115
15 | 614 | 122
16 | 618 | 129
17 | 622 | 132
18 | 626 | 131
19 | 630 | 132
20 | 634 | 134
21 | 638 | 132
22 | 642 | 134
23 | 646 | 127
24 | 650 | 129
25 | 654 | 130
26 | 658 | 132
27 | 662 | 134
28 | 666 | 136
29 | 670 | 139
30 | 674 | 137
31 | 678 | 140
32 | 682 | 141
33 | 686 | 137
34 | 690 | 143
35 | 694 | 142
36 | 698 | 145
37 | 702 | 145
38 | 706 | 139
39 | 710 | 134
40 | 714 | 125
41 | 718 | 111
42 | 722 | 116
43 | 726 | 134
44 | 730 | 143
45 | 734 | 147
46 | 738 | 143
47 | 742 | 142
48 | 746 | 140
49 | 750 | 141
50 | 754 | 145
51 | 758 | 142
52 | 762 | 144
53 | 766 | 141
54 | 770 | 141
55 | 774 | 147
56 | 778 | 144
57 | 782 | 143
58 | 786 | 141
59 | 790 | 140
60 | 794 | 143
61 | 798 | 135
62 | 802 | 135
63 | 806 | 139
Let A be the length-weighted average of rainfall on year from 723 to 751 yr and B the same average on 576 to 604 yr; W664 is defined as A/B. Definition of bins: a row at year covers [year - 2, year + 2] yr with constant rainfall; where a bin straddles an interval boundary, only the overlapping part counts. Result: 1.82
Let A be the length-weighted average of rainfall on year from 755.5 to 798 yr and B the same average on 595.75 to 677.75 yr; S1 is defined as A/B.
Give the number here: 1.15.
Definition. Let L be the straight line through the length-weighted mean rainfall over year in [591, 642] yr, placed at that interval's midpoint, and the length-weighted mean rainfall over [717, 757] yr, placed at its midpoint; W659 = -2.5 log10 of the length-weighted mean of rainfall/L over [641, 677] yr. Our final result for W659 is -0.12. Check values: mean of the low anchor 110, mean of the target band 133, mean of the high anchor 137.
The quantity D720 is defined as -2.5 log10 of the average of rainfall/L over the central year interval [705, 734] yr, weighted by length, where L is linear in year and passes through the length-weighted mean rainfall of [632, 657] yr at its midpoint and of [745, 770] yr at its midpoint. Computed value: 0.070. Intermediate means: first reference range 131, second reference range 142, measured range 130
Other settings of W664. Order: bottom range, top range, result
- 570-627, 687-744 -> 1.36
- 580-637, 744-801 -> 1.39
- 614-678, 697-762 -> 1.04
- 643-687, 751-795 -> 1.06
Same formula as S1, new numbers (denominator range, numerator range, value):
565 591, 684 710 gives 1.30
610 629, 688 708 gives 1.12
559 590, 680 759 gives 1.15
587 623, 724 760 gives 1.52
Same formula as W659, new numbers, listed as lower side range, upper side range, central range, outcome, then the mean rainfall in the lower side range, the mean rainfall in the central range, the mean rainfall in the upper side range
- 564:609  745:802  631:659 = -0.19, 96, 131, 142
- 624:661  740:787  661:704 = -0.04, 131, 140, 143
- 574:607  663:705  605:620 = -0.22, 82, 117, 140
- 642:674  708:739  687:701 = -0.09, 133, 143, 131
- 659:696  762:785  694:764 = 0.03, 139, 138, 143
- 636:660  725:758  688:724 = 0.03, 131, 133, 142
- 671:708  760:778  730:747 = -0.01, 141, 143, 143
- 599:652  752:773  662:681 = -0.07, 121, 138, 143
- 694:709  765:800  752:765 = -0.01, 142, 143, 142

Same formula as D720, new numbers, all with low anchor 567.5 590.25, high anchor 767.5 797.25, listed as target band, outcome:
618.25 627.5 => -0.16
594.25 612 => 0.28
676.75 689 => -0.13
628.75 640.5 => -0.15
